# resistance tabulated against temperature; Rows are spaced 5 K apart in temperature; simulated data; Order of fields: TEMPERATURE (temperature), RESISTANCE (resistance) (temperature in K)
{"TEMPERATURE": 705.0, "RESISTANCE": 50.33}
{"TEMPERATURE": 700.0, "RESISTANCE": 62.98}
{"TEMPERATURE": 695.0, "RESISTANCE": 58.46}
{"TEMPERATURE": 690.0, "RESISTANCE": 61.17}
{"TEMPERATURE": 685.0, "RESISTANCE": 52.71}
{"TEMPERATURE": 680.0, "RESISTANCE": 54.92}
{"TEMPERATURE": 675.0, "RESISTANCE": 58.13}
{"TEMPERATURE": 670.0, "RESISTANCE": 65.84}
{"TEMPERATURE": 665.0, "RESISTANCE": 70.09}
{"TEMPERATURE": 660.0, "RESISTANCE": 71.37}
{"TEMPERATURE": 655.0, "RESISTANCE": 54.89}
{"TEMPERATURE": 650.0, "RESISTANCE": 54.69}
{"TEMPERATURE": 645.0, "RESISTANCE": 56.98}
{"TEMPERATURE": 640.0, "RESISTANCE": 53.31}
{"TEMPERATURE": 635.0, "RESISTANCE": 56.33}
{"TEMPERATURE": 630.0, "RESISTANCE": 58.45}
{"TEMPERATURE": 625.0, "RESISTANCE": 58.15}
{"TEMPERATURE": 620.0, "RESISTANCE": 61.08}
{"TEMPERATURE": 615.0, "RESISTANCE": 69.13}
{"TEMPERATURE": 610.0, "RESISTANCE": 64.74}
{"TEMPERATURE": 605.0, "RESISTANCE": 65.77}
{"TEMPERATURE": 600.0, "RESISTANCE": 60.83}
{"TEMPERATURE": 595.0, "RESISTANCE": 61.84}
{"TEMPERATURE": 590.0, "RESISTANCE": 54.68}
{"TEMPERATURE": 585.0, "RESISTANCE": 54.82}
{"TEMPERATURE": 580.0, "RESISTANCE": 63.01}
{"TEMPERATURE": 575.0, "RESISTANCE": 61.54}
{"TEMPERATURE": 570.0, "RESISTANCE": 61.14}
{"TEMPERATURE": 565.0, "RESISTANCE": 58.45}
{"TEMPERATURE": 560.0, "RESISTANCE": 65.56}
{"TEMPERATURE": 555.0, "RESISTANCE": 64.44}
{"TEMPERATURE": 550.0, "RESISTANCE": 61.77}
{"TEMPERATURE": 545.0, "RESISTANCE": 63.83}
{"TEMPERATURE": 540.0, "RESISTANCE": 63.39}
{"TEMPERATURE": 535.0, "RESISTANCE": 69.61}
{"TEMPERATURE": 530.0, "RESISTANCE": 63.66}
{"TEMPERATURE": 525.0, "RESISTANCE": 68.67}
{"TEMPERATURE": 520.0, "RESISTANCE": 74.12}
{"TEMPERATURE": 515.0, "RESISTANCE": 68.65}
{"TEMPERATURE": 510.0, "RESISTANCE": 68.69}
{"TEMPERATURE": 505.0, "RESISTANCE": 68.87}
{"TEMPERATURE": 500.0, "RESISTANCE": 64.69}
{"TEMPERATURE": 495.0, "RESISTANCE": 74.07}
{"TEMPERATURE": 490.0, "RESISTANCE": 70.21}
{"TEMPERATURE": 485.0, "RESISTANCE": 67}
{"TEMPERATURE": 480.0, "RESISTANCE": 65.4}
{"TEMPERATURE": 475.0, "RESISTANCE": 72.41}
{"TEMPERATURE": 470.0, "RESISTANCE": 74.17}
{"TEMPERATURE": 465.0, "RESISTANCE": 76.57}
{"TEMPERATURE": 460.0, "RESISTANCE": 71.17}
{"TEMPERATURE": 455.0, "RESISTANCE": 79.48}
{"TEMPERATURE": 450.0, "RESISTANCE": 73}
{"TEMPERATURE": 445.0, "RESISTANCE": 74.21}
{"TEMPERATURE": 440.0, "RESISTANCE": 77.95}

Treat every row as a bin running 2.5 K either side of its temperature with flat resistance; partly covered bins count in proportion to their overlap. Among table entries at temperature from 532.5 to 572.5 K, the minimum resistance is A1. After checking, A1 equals 58.45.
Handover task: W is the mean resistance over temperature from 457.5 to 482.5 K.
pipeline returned 71.9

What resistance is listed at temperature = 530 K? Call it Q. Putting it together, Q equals 63.66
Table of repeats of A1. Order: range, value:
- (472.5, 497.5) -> 65.4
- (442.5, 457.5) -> 73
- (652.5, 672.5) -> 54.89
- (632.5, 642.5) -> 53.31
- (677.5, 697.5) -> 52.71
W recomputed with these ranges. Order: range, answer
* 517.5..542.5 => 67.9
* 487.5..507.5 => 69.5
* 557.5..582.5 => 61.9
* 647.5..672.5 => 63.4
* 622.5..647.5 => 56.6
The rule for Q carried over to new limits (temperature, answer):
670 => 65.84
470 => 74.17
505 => 68.87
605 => 65.77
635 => 56.33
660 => 71.37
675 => 58.13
